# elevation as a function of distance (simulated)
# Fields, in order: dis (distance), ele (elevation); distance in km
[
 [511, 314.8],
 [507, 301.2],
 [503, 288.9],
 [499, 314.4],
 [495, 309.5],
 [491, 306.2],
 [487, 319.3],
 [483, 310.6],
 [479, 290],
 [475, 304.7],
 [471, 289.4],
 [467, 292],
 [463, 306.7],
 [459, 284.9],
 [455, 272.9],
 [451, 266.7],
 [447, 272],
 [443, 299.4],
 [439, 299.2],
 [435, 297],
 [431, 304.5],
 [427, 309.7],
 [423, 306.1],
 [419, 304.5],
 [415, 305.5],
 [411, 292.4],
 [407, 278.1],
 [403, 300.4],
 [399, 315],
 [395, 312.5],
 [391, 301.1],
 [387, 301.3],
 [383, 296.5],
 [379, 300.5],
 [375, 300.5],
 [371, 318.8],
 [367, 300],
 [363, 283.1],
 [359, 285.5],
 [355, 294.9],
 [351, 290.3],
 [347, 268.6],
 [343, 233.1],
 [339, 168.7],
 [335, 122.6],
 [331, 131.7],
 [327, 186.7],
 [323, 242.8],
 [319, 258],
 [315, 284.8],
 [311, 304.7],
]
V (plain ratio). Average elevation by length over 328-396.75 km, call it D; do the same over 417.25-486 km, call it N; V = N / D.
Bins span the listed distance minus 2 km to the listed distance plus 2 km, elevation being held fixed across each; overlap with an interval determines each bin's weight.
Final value 1.12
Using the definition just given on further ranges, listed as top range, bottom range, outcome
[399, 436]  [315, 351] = 1.42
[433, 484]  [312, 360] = 1.26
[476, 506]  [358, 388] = 1.02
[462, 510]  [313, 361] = 1.31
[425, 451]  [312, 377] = 1.18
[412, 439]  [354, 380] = 1.02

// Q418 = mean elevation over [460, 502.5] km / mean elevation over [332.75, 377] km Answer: 1.2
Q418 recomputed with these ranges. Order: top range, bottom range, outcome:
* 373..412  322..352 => 1.49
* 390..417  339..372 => 1.09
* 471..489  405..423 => 1.03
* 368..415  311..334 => 1.35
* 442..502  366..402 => 0.97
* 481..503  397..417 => 1.04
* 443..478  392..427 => 0.95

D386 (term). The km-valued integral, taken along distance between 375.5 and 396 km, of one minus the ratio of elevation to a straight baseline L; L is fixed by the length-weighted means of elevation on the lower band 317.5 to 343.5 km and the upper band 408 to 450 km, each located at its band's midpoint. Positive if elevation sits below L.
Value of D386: -4.3 km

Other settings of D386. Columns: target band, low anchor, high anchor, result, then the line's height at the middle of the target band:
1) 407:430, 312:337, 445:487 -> -3.37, 263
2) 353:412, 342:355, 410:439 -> -2.81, 285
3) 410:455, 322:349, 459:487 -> -4.76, 268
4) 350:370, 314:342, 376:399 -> -3.00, 254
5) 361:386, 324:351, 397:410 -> -4.92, 251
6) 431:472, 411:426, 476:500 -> 2.28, 306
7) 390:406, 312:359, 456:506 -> -2.80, 260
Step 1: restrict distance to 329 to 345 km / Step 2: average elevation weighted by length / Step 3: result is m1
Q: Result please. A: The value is 164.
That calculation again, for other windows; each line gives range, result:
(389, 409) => 301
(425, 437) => 304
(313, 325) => 262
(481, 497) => 311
